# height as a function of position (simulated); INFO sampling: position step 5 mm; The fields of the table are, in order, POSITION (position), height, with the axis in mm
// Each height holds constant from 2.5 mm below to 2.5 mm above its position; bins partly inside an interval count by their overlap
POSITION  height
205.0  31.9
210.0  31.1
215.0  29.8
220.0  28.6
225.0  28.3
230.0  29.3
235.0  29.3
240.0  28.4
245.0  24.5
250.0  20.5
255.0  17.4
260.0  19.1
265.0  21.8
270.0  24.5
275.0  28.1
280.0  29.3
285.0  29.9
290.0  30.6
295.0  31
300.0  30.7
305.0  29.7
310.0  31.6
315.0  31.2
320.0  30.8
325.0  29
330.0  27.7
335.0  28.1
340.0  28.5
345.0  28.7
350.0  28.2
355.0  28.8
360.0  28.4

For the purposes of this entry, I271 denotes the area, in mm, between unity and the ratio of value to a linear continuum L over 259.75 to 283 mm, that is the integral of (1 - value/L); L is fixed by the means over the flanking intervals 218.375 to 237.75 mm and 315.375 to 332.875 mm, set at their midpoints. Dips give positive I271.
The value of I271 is 3.1 mm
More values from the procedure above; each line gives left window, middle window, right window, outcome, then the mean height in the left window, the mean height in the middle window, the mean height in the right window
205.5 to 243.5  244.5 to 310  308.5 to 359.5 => 6.80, 29.3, 26.2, 29.2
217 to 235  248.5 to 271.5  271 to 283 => 6.41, 28.8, 20.5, 28.2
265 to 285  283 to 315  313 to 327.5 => -2.14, 26.9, 30.6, 30.3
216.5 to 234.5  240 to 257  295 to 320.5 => 4.26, 28.9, 22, 30.8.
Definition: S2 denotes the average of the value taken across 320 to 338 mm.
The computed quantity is 28.6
